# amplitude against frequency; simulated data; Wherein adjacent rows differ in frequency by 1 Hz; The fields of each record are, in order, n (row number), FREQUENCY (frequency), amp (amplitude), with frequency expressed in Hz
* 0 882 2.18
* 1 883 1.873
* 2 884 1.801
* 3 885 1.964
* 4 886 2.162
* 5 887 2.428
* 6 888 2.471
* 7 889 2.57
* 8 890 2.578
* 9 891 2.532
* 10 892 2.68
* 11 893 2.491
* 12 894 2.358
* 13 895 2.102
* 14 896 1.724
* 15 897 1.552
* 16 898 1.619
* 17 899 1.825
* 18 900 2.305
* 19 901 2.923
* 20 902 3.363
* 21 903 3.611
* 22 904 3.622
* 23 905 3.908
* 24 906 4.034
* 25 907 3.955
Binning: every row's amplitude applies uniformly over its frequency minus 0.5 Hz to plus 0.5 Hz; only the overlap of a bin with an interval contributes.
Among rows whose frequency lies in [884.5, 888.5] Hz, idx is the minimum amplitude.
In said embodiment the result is 1.964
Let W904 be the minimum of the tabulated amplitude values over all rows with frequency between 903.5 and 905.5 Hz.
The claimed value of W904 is 3.622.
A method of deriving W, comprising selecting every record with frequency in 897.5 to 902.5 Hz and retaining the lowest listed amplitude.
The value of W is 1.619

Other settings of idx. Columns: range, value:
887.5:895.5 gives 2.102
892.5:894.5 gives 2.358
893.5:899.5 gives 1.552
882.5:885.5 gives 1.801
